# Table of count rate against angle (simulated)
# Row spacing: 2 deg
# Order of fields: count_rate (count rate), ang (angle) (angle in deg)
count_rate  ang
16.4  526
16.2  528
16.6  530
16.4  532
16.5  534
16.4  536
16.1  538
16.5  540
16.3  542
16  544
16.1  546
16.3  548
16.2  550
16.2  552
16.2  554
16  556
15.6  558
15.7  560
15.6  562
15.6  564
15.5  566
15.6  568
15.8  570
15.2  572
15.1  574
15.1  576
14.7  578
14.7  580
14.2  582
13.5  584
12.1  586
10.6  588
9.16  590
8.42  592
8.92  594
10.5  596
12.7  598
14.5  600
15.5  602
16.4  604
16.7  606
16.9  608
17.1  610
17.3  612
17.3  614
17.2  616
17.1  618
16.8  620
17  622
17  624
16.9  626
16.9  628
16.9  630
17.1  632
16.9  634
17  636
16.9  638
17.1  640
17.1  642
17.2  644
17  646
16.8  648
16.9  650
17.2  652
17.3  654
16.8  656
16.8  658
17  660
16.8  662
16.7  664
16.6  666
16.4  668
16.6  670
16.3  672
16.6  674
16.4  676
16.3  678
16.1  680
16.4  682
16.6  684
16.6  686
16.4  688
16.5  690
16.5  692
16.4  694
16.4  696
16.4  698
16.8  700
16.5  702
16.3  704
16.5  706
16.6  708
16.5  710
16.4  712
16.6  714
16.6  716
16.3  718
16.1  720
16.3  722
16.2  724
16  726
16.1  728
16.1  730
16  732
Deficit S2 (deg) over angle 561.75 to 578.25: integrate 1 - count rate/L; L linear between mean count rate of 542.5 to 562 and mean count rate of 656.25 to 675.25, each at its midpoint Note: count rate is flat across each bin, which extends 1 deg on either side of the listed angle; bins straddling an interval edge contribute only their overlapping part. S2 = 0.8 deg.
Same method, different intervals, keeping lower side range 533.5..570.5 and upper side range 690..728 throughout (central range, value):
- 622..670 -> -2.0 deg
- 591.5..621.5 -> 2.1 deg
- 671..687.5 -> -0.1 deg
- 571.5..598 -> 6.0 deg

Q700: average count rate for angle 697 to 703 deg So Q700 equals 16.6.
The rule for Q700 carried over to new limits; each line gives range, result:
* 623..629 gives 16.9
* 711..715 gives 16.5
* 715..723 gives 16.3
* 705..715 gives 16.5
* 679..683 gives 16.2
